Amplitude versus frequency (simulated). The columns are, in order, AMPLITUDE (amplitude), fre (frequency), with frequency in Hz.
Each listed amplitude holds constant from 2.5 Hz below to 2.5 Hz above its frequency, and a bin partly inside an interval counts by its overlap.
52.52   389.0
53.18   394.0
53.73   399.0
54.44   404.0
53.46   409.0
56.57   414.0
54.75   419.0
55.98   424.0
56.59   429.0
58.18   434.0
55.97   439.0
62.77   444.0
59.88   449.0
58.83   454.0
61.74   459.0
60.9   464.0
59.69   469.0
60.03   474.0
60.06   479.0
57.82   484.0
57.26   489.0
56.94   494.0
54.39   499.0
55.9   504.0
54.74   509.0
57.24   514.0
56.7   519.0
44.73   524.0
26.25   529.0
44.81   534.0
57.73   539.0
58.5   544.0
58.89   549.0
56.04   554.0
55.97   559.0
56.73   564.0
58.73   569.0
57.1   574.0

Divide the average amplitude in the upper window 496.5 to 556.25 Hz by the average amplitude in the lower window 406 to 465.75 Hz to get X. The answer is 0.90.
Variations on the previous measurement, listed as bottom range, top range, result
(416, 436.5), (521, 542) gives 0.78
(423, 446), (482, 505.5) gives 0.97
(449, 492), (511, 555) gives 0.86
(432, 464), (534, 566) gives 0.94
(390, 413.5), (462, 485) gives 1.11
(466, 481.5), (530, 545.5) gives 0.85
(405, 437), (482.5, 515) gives 1.01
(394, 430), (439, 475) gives 1.10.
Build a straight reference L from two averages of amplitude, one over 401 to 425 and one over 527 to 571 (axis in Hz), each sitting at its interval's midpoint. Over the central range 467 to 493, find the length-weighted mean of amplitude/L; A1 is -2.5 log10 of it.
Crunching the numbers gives -0.095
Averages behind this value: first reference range 55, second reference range 52.9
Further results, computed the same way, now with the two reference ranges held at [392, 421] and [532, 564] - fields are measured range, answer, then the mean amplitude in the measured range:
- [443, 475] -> -0.11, 60.5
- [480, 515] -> -0.03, 56.4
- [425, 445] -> -0.06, 57.9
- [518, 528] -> 0.20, 46.1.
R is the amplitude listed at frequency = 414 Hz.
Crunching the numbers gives 56.57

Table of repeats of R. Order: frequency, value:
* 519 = 56.7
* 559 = 55.97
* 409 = 53.46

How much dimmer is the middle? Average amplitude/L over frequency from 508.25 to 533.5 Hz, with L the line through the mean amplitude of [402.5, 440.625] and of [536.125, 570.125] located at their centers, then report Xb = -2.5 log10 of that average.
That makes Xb 0.20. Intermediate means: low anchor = 55.8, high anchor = 57.3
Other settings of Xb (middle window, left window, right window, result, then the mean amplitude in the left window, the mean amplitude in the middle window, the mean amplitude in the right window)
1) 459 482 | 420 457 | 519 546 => -0.11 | 58.2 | 60.3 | 47.1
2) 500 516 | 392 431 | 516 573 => -0.05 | 54.8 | 55.8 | 52.5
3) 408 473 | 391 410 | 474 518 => -0.06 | 53.7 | 58.3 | 57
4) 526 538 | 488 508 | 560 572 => 0.42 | 55.9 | 38.7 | 57.5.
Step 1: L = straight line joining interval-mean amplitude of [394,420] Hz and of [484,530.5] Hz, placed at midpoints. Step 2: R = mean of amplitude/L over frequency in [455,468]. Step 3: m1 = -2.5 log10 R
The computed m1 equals -0.14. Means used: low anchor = 54.4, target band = 60.8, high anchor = 52.5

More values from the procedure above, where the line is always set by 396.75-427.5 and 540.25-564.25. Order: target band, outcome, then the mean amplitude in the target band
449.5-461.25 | -0.085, 60.2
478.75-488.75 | -0.042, 58.3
